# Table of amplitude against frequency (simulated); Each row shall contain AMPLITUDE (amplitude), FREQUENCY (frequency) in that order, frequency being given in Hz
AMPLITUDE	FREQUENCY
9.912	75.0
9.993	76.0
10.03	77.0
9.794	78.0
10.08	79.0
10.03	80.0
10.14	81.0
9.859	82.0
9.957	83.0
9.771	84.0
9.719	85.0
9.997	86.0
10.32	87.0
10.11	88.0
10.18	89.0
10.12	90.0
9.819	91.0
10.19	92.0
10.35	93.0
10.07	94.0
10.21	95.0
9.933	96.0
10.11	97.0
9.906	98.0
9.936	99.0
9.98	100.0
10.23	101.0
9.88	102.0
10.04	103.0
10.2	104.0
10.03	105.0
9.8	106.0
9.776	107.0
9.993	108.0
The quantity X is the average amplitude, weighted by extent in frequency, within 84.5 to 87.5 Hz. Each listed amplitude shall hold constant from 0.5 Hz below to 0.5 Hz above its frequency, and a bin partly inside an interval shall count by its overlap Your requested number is 10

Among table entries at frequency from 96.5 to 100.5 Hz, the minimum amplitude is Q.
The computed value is 9.906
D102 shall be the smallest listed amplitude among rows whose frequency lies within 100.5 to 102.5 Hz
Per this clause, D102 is 9.88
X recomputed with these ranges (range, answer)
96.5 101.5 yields 10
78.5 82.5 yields 10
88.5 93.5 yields 10.1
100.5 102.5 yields 10.1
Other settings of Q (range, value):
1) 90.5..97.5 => 9.819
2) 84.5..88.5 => 9.719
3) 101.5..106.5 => 9.8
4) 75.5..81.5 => 9.794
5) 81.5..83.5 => 9.859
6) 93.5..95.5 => 10.07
